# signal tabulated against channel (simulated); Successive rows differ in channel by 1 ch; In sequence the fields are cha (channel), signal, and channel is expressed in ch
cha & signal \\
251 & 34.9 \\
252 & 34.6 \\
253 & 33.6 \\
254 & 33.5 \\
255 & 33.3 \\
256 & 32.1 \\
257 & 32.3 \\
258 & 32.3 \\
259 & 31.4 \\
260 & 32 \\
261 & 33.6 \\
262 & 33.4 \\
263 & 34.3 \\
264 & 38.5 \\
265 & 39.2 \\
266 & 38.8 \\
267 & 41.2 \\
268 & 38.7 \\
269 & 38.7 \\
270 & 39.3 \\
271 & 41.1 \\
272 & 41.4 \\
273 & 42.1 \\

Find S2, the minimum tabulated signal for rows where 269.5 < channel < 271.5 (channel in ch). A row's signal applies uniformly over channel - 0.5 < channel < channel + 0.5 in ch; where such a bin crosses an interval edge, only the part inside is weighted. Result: 39.3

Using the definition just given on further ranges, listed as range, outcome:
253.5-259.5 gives 31.4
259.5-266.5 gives 32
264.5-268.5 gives 38.7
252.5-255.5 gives 33.3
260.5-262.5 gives 33.4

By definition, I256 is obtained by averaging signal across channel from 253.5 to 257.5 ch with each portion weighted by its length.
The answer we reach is 32.8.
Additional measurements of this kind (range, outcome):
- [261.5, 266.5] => 36.8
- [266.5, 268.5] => 40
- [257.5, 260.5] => 31.9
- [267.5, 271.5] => 39.5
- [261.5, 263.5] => 33.8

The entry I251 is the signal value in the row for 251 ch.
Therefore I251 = 34.9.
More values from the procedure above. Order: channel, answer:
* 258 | 32.3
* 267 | 41.2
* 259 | 31.4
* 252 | 34.6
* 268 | 38.7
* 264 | 38.5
